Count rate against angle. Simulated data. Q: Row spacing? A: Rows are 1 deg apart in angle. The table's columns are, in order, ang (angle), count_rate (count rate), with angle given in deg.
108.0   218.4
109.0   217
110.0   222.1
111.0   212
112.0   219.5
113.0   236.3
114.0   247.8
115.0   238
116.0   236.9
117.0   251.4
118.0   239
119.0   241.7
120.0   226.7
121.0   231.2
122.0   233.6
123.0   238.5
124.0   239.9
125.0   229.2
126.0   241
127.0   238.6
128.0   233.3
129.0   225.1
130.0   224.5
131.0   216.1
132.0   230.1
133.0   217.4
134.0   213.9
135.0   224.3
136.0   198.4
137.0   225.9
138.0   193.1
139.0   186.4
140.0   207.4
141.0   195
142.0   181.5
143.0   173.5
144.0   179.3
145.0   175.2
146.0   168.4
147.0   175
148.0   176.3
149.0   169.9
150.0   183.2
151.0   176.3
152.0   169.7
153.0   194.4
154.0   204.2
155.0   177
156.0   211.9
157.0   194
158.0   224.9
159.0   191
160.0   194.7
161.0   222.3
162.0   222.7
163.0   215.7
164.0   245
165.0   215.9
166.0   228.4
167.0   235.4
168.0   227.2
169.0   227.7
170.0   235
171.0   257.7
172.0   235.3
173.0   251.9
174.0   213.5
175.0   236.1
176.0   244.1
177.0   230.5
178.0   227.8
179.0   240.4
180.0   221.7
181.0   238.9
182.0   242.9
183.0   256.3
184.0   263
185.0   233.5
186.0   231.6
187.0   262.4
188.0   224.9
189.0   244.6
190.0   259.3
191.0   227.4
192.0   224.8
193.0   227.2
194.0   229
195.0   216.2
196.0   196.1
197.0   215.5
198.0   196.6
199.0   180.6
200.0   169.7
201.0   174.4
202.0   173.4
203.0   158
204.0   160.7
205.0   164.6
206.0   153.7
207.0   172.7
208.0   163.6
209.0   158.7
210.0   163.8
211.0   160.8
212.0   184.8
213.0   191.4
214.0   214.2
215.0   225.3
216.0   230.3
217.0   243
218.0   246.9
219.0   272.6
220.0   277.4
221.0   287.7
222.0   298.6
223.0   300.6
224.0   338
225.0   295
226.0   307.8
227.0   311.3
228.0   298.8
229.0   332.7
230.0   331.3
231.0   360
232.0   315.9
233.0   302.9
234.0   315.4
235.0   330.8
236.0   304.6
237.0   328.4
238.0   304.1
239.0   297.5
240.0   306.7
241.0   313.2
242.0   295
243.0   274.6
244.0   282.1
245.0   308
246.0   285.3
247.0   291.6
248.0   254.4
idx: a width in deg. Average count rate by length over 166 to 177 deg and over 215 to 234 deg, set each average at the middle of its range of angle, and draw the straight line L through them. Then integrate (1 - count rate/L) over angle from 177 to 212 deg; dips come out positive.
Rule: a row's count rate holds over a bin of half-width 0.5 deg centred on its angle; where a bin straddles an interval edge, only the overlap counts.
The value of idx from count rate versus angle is 7.1 deg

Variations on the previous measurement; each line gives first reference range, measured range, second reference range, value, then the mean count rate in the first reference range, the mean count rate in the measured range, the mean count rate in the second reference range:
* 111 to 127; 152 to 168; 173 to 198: 1.6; 236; 211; 233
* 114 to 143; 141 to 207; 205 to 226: 4.7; 223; 210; 229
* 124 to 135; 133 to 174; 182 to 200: 4.1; 227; 205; 228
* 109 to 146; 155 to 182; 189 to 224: -1.3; 219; 226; 212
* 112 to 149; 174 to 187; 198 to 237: -0.4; 216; 239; 244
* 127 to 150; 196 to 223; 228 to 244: 7.6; 200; 203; 313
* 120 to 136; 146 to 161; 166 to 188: 2.8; 228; 189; 238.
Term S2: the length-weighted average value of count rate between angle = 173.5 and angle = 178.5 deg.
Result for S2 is 230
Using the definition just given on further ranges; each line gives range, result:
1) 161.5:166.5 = 226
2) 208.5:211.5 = 161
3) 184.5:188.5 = 238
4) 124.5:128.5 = 236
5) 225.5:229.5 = 313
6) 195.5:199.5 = 197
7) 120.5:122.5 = 232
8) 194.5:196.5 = 206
